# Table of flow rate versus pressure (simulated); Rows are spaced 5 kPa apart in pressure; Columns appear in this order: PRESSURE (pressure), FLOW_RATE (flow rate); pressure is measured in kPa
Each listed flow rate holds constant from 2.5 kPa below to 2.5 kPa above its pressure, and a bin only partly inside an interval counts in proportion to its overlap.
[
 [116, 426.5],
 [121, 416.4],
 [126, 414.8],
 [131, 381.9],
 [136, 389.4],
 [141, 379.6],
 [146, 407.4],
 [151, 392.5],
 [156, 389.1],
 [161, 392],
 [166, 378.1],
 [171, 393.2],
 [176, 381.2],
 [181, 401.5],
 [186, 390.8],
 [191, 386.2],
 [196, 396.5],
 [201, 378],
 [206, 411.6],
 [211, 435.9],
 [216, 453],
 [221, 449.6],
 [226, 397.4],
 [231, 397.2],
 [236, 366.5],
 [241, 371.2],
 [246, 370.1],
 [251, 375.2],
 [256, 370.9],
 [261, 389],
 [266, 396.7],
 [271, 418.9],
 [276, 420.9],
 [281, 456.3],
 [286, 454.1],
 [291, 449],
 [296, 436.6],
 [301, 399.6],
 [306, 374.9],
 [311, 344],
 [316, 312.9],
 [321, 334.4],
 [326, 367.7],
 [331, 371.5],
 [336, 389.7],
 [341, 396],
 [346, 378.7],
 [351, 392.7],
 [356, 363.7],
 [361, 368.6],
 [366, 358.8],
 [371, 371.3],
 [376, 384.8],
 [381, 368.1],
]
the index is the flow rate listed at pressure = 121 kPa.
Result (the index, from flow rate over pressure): 416.4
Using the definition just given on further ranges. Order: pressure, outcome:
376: 384.8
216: 453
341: 396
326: 367.7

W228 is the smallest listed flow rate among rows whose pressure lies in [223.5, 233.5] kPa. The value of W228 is 397.2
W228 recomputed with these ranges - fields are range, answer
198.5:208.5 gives 378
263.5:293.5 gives 396.7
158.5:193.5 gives 378.1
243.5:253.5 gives 370.1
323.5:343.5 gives 367.7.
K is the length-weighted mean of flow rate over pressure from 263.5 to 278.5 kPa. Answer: 412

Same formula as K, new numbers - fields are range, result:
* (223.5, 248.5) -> 380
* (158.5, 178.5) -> 386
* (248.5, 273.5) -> 390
